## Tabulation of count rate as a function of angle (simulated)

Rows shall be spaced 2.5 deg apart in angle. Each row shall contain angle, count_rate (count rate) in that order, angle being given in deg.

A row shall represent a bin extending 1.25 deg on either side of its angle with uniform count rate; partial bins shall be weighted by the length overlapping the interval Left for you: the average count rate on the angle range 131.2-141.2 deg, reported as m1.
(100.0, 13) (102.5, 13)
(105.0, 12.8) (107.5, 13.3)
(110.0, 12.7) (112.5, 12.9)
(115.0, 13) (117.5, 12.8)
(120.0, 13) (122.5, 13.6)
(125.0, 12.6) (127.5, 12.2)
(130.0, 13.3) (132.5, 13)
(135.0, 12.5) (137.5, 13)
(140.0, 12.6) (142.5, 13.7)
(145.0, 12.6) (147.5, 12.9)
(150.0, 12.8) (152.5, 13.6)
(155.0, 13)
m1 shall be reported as 12.8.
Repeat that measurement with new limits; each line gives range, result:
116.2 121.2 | 12.9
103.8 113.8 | 12.9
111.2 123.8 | 13.1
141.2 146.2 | 13.2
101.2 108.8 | 13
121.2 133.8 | 12.9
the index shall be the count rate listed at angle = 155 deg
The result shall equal 13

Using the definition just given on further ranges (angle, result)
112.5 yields 12.9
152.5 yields 13.6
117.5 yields 12.8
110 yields 12.7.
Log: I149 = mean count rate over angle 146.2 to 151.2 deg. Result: 12.8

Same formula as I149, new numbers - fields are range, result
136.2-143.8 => 13.1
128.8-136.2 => 12.9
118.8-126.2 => 13.1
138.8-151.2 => 12.9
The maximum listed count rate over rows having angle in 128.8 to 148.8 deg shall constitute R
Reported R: 13.7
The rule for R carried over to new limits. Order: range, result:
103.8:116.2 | 13.3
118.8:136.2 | 13.6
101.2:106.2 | 13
